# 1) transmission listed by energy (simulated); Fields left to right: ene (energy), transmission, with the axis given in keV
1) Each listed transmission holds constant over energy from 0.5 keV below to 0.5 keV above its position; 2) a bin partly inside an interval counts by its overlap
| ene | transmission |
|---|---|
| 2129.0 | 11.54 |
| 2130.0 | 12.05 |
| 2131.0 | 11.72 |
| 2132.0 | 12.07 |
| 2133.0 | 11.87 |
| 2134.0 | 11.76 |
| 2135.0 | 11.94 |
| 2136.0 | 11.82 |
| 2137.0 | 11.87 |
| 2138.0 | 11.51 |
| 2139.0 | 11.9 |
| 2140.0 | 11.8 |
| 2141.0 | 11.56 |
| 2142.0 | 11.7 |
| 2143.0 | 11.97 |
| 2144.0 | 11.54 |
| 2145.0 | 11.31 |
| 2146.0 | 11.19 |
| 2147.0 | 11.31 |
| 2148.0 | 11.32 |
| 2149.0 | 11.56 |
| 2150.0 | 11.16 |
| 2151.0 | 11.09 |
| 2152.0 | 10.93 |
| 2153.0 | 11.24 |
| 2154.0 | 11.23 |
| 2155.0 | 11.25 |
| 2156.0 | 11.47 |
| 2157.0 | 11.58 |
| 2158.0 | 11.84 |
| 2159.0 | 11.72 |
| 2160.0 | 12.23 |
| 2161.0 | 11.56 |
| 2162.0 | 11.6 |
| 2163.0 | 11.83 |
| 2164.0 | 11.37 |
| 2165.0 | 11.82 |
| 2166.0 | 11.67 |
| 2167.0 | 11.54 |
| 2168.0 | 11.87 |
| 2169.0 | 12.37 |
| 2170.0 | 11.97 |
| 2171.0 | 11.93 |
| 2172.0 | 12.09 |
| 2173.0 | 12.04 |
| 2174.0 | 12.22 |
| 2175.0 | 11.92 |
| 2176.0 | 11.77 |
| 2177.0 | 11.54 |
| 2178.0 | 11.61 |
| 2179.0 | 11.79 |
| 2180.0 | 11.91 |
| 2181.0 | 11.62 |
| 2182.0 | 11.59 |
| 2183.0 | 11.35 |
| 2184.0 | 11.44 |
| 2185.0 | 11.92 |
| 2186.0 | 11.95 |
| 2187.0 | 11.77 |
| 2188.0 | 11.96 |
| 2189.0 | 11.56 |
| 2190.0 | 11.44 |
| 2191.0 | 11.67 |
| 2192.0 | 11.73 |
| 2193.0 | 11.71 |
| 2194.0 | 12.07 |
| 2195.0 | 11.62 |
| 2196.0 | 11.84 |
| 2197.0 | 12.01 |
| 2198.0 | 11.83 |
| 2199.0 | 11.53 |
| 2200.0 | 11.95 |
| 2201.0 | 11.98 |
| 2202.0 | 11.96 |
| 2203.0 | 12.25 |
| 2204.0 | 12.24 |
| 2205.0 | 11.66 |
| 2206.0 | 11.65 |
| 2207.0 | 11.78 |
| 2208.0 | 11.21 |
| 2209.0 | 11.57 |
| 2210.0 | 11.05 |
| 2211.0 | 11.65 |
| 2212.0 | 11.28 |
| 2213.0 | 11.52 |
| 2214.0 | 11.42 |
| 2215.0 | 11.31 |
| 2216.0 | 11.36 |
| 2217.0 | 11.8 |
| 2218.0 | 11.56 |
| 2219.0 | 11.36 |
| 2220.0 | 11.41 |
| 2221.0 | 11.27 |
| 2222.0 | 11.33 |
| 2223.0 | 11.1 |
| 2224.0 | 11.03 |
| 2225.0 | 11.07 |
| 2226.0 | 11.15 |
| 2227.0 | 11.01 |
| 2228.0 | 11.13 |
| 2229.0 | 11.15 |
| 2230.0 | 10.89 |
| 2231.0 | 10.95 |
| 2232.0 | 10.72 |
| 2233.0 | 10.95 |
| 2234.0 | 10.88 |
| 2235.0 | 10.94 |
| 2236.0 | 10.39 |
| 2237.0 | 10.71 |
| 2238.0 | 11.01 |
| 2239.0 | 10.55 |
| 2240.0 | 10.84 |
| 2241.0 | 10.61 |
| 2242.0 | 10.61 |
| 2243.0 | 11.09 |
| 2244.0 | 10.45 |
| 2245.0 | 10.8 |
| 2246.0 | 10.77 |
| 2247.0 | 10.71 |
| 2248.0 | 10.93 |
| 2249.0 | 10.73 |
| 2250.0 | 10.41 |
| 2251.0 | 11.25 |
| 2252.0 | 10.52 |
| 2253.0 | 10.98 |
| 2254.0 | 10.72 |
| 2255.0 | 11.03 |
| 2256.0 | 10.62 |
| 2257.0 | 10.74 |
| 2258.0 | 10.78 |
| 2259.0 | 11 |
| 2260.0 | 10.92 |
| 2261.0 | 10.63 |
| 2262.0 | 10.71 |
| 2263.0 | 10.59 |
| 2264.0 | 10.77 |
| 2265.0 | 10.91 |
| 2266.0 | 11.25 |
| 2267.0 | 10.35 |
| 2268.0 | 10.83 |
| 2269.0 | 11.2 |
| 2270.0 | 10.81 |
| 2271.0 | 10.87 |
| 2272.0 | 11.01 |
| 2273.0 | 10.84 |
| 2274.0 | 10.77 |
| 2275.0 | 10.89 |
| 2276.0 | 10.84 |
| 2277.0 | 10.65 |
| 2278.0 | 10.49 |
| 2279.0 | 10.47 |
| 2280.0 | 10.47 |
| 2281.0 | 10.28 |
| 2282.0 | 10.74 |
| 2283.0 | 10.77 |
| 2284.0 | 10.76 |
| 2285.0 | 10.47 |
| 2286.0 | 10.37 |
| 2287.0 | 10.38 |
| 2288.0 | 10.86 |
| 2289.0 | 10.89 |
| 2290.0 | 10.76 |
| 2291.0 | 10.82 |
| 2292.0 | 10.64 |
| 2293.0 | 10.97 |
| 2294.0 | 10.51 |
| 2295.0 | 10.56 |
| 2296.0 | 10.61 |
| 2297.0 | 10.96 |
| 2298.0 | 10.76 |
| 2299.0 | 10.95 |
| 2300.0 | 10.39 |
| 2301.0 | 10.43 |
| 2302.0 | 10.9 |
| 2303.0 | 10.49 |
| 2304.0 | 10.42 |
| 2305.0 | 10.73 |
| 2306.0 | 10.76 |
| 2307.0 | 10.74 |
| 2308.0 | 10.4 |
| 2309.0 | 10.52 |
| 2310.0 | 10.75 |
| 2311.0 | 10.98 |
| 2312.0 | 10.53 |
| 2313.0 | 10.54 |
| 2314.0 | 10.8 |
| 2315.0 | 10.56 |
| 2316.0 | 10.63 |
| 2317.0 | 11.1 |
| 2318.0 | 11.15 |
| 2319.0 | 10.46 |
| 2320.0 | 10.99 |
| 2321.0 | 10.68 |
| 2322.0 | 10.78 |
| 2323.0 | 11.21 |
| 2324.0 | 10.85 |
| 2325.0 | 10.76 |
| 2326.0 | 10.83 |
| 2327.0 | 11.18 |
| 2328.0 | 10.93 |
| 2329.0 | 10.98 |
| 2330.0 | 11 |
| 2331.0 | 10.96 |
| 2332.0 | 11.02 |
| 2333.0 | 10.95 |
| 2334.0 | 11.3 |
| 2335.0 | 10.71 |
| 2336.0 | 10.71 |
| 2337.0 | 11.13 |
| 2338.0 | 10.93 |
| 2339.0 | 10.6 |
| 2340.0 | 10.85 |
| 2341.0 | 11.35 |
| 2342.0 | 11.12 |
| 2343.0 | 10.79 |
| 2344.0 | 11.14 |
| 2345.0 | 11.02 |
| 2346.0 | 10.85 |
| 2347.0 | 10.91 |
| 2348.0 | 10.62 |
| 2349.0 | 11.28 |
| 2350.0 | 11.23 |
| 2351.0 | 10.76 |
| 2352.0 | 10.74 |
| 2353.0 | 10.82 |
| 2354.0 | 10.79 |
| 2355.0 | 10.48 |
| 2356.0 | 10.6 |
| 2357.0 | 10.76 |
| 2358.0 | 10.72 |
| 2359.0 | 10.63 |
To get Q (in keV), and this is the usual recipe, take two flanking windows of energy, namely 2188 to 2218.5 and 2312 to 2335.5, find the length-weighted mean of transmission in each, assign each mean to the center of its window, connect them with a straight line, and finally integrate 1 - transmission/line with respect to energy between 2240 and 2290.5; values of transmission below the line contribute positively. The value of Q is 2.3 keV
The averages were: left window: 11.7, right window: 10.9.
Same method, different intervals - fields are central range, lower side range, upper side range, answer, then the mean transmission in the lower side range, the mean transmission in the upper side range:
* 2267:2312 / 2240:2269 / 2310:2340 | 0.6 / 10.8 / 10.9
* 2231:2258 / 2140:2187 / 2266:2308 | 0.6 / 11.6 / 10.7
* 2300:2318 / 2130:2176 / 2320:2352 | 0.6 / 11.7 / 10.9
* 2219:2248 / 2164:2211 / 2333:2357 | 1.5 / 11.8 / 10.9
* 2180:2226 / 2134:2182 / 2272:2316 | -1.1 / 11.7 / 10.7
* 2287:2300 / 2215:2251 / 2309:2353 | 0.2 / 11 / 10.9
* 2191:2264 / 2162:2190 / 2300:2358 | 1.8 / 11.8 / 10.8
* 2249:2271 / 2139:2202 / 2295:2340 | 0.7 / 11.7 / 10.8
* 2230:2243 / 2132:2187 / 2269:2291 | 0.3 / 11.7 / 10.7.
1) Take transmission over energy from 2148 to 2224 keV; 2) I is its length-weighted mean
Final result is 11.6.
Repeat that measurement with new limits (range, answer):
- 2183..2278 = 11.2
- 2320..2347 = 10.9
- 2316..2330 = 10.9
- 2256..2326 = 10.7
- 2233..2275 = 10.8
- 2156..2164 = 11.7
